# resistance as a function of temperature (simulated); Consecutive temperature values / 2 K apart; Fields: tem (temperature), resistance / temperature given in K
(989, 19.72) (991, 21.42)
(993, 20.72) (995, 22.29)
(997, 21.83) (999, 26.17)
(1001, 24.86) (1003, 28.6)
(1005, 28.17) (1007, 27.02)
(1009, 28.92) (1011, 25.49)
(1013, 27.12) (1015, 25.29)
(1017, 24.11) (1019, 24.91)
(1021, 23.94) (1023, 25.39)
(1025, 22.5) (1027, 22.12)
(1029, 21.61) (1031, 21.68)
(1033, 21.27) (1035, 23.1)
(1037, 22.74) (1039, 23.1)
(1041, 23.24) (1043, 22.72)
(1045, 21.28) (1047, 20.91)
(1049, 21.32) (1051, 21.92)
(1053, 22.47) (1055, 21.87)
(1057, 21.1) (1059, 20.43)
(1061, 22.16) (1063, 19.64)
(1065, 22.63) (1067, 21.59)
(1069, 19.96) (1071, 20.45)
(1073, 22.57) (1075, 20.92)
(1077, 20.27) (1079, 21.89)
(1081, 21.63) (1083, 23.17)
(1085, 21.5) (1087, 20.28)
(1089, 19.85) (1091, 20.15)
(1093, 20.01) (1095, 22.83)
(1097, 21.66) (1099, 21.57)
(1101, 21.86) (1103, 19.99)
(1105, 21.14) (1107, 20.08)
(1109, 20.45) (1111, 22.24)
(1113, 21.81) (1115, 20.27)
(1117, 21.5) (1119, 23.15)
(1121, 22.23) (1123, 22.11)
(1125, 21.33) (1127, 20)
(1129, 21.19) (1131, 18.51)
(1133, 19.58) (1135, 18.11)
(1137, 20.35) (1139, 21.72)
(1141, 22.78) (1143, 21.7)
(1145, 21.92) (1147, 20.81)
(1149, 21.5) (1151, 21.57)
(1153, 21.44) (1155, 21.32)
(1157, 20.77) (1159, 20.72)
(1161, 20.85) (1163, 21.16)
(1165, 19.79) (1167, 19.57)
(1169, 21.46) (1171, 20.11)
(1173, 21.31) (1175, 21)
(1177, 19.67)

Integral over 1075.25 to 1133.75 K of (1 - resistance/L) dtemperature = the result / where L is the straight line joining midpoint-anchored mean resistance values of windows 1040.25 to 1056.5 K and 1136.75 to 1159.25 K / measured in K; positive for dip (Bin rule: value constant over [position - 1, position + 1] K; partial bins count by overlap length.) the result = 1.4 K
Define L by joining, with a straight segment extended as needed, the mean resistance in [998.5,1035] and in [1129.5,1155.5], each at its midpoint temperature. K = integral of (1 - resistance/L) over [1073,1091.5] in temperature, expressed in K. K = 1.3 K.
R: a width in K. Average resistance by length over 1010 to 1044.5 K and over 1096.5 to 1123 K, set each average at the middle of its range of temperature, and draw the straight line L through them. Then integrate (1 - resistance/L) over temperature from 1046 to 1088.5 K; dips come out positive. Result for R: 2.2 K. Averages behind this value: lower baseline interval 23.5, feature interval 21.3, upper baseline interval 21.4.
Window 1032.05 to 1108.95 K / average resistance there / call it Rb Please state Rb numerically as 21.4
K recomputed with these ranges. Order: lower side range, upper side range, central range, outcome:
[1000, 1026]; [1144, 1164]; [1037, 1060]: 2.6 K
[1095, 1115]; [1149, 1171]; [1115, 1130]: -0.3 K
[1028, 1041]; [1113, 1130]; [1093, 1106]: 0.2 K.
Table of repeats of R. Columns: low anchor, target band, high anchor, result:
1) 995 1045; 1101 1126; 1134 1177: 0.7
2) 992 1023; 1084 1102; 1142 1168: 1.4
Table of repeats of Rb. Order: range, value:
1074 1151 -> 21.1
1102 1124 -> 21.4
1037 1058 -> 22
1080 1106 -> 21.2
